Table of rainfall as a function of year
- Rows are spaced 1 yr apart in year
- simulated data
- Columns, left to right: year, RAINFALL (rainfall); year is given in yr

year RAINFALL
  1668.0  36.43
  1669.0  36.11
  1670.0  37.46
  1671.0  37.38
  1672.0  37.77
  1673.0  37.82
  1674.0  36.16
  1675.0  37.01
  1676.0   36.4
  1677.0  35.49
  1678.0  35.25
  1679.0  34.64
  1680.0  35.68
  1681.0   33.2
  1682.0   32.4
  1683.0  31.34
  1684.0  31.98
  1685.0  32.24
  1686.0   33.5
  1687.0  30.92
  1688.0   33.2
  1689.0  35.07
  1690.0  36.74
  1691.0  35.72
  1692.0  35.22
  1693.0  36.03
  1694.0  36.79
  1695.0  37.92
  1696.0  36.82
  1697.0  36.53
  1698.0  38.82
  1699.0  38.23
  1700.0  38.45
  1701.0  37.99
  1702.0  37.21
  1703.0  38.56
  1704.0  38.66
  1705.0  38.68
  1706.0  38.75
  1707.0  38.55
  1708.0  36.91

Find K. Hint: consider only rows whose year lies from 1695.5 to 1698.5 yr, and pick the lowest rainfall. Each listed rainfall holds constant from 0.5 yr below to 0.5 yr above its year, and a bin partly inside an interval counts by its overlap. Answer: 36.53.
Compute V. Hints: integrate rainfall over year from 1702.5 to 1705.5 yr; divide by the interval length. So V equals 38.6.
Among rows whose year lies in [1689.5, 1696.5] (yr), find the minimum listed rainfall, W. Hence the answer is 35.22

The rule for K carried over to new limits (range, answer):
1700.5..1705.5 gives 37.21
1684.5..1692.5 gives 30.92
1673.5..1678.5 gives 35.25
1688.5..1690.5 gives 35.07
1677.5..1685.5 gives 31.34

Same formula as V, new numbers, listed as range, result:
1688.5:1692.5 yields 35.7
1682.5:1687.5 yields 32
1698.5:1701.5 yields 38.2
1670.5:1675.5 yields 37.2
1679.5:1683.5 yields 33.2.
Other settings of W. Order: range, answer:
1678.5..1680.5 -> 34.64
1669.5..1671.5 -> 37.38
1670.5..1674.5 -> 36.16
